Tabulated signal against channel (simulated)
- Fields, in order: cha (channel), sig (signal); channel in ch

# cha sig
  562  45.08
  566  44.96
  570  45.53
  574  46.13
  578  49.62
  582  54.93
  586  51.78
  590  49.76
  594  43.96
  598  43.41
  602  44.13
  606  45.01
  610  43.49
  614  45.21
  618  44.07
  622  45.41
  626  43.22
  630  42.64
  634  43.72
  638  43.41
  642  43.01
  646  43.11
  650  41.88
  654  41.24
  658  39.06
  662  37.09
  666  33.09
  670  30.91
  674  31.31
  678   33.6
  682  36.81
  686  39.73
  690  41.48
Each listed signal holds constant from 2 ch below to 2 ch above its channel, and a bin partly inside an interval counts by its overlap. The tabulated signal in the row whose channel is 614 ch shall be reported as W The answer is 45.21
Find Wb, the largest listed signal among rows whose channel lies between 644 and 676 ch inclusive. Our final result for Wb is 43.11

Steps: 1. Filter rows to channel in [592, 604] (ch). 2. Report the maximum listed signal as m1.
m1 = 44.13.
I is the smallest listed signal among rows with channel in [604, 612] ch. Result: 43.49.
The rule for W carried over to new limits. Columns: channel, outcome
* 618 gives 44.07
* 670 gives 30.91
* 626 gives 43.22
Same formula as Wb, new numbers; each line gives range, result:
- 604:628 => 45.41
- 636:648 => 43.41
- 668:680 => 33.6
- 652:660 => 41.24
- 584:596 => 51.78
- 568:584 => 54.93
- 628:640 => 43.72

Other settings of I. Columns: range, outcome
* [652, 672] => 30.91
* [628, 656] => 41.24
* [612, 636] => 42.64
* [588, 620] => 43.41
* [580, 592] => 49.76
